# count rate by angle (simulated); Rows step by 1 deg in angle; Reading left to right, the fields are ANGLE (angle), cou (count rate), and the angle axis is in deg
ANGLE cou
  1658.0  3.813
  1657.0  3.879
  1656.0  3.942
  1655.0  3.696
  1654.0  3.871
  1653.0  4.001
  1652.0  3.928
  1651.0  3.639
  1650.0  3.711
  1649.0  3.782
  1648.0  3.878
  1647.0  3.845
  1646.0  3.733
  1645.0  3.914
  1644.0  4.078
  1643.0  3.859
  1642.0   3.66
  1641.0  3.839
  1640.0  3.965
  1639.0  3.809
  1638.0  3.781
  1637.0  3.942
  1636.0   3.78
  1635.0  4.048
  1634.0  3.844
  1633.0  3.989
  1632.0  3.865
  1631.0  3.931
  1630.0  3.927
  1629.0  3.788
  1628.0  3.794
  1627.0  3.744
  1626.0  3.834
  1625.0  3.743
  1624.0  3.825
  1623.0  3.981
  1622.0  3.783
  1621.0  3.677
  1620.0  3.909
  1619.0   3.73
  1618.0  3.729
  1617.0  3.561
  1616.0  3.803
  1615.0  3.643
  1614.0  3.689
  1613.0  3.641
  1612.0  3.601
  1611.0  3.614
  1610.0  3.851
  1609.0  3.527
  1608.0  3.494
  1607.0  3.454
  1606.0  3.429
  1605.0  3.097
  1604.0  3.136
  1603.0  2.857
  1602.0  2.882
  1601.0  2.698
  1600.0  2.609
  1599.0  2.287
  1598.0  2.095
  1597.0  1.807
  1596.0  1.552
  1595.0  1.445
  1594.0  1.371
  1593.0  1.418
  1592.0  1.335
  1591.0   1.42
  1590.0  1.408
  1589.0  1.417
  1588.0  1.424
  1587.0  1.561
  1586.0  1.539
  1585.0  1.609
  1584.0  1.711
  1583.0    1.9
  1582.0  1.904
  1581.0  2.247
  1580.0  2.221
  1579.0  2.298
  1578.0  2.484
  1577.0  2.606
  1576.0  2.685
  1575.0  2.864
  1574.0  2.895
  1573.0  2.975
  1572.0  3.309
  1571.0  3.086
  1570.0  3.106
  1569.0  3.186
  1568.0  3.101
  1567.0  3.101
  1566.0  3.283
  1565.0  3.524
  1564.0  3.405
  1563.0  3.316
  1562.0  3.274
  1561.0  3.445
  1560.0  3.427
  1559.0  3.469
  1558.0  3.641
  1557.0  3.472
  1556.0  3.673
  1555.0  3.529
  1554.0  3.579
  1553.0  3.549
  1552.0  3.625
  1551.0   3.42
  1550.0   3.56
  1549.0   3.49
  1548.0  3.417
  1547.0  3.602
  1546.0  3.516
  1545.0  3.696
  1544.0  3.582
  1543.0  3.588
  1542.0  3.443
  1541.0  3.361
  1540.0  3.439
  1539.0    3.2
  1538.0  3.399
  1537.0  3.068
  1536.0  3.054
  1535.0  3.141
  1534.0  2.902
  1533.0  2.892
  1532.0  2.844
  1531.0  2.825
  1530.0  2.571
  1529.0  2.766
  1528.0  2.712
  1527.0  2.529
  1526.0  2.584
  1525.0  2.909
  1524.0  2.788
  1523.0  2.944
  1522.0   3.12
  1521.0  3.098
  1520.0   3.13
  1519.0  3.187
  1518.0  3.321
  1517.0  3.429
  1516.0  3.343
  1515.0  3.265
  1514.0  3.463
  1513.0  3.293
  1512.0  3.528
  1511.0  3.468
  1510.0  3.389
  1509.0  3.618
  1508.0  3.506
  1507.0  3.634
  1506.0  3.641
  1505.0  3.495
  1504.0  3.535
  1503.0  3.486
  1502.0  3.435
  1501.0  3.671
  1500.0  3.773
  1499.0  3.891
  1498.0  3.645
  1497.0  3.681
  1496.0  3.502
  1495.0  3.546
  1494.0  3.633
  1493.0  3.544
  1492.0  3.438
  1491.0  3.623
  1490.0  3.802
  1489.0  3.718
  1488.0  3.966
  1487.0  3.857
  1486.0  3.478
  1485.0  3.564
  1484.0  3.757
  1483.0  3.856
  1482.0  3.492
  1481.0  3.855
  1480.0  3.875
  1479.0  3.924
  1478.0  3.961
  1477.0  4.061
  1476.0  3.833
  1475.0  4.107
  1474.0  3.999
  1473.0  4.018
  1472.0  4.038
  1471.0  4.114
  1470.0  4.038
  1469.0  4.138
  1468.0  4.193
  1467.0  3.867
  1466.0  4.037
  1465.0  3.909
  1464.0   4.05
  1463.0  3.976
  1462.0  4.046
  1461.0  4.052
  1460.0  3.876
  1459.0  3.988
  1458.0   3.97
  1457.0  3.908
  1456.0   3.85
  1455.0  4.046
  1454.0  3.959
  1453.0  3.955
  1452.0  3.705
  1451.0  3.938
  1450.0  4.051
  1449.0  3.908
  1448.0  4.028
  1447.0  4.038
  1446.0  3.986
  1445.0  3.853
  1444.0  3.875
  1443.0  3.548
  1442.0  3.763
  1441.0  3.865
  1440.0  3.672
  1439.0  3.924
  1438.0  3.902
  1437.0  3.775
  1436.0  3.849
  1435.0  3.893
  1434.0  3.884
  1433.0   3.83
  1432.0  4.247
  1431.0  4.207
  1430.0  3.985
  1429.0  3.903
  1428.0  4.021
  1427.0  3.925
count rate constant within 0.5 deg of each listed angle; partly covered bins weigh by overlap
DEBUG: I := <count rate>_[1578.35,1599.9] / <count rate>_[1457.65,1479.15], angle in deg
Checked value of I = 0.43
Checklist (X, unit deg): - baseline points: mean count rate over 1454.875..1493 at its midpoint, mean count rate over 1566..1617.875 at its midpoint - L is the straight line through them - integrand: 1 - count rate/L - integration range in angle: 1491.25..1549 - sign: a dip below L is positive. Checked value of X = 1.3 deg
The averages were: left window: 3.9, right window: 2.6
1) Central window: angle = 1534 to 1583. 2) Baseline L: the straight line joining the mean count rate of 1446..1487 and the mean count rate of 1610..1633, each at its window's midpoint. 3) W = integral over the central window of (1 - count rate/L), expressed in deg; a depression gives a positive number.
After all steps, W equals 8.2 deg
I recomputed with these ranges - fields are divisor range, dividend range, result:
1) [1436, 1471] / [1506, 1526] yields 0.83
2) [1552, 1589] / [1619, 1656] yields 1.36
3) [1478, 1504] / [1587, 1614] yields 0.68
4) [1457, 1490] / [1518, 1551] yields 0.80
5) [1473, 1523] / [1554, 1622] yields 0.79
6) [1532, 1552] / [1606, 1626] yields 1.10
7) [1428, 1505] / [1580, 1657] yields 0.82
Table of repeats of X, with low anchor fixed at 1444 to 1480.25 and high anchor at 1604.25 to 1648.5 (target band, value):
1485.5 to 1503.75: 1.3 deg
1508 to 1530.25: 4.4 deg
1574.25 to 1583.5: 3.5 deg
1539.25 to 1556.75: 1.5 deg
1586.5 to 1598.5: 7.2 deg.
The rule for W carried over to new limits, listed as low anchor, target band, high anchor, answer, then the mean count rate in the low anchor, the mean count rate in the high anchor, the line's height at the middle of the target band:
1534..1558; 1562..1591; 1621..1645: 8.7 deg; 3.44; 3.86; 3.59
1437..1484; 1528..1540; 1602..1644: 2.7 deg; 3.93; 3.71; 3.83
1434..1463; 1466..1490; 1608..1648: -0.1 deg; 3.9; 3.8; 3.88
